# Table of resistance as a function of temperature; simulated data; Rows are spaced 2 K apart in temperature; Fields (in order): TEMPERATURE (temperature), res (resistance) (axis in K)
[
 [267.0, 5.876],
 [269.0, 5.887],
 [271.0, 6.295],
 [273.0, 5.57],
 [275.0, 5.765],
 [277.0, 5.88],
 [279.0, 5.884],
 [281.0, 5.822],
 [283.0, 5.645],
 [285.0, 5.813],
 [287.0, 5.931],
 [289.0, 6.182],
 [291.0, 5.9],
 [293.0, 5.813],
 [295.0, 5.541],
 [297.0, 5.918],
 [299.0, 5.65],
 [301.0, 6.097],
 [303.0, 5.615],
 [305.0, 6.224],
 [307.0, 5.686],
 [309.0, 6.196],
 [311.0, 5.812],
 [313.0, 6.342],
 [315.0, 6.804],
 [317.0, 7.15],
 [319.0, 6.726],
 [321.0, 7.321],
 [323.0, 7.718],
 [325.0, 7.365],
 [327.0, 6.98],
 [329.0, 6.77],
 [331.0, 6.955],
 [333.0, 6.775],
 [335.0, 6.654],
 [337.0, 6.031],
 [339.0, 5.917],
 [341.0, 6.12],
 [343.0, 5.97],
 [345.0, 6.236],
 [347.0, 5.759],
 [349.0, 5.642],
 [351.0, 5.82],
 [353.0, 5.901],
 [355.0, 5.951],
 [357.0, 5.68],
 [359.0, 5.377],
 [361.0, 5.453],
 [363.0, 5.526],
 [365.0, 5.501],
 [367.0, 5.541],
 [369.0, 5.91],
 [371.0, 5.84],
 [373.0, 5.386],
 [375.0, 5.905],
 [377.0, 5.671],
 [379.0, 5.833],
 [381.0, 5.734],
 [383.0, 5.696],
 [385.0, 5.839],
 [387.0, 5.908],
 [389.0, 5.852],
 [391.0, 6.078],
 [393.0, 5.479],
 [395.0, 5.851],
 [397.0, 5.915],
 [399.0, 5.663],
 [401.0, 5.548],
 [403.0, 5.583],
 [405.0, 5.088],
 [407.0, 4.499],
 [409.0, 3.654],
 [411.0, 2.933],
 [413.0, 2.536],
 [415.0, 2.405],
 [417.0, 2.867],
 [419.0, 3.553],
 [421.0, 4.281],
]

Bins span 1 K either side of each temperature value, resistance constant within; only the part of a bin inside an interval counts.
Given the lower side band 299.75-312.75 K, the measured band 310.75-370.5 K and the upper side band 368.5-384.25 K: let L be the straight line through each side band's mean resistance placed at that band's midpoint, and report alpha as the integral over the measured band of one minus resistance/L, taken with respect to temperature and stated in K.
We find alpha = -4.1 K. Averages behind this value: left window 5.96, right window 5.74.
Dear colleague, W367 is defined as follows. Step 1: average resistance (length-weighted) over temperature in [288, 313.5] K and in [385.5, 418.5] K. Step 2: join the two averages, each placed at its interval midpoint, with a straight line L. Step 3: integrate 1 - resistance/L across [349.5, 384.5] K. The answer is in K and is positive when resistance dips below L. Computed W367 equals -3.7 K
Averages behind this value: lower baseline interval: 5.91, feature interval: 5.69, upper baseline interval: 4.74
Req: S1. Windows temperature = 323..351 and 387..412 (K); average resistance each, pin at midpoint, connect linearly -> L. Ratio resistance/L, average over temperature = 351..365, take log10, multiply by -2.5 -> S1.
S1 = 0.07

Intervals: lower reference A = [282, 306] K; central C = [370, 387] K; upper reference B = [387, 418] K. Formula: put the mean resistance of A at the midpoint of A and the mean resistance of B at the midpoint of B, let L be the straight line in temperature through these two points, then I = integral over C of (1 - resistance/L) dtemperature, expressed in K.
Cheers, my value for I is -2.7 K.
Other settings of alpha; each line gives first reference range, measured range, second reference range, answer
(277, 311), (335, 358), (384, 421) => -2.72 K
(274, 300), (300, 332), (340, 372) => -4.47 K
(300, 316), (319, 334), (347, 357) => -2.82 K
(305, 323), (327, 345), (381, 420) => -0.90 K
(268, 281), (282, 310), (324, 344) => 1.13 K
